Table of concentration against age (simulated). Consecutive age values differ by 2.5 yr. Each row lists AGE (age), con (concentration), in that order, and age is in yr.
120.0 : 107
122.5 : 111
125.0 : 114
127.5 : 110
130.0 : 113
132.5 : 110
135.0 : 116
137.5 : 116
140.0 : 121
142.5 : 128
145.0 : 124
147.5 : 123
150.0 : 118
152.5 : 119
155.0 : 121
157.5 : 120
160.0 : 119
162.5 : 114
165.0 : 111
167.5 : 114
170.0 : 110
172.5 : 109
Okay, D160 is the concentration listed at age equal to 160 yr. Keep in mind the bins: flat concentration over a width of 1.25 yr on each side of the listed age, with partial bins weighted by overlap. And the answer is 119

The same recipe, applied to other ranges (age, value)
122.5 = 111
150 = 118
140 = 121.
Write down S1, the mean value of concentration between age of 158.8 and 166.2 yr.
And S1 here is 115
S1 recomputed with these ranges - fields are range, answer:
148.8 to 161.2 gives 119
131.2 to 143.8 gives 118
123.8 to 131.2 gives 112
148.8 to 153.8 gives 119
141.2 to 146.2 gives 126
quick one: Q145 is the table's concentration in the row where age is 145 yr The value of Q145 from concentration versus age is 124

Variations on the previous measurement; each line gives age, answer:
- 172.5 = 109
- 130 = 113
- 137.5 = 116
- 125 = 114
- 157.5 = 120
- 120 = 107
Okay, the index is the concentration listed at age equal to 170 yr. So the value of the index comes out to 110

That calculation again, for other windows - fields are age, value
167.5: 114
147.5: 123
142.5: 128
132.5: 110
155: 121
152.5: 119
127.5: 110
